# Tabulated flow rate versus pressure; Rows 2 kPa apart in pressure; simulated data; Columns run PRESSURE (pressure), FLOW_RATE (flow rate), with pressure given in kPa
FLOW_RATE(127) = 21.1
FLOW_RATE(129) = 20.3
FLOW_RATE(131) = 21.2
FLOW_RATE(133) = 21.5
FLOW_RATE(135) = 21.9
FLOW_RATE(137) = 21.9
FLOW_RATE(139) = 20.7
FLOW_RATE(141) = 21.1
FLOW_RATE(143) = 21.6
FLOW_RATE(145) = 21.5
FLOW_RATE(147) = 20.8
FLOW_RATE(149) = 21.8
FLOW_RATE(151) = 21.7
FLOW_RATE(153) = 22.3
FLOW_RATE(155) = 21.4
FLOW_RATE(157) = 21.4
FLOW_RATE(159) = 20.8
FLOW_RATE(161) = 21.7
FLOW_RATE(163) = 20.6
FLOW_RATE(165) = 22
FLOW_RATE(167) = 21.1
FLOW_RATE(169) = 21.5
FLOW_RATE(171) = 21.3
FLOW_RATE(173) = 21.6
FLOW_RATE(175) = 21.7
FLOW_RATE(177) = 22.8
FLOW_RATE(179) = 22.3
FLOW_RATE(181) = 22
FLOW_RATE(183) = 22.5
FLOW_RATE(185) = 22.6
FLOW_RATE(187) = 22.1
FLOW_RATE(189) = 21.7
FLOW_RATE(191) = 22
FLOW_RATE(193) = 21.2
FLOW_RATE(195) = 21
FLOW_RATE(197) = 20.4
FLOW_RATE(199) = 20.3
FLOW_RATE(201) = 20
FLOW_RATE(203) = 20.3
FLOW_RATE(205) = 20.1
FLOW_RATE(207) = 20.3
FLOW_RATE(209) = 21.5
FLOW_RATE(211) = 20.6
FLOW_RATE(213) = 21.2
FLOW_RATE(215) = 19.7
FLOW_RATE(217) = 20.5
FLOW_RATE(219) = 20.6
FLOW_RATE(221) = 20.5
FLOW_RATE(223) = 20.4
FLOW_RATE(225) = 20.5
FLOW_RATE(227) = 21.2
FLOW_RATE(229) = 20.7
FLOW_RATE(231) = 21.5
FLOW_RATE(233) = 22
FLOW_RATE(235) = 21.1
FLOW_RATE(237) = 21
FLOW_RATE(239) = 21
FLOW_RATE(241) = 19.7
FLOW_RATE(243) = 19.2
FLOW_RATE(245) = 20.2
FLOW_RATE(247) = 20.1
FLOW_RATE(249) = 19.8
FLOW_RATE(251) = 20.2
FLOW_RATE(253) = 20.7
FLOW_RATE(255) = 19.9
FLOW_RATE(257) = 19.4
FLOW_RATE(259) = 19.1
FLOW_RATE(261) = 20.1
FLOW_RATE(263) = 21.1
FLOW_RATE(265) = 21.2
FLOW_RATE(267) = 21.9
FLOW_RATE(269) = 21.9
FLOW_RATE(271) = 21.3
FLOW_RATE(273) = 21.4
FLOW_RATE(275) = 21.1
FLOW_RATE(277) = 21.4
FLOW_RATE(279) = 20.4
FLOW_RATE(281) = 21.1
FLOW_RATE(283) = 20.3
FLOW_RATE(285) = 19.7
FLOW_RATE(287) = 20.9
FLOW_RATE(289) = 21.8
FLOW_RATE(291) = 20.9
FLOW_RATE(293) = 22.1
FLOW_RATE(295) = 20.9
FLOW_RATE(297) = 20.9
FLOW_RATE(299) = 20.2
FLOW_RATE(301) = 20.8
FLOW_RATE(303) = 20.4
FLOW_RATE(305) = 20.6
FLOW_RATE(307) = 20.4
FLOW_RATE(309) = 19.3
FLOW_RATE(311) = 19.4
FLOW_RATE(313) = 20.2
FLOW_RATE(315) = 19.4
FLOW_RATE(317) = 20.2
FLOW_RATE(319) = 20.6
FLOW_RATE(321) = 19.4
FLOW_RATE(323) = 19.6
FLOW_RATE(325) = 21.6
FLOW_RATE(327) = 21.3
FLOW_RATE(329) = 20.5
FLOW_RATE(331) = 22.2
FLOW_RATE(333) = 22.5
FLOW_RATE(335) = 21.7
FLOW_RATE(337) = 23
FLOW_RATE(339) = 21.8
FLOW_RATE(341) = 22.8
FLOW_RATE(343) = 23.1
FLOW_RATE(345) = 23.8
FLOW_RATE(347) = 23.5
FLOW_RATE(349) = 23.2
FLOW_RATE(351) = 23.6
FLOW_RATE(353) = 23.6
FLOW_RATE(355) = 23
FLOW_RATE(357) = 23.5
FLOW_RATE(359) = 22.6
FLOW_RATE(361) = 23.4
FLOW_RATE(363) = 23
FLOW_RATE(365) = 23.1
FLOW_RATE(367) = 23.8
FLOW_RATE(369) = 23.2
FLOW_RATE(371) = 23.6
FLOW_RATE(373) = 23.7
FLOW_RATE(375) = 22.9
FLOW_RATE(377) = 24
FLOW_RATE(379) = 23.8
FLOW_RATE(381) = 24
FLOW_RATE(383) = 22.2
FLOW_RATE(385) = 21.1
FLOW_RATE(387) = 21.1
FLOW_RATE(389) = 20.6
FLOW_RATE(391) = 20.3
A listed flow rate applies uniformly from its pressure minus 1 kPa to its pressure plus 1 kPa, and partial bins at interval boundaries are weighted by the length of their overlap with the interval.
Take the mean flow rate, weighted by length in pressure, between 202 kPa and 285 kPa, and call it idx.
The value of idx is 20.6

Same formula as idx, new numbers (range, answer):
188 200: 21.1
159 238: 21.2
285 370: 21.7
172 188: 22.2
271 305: 20.9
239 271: 20.4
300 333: 20.4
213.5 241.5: 20.8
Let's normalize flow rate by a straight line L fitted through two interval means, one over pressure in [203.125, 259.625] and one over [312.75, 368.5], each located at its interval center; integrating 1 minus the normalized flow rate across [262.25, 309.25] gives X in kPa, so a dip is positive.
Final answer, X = 0.8 kPa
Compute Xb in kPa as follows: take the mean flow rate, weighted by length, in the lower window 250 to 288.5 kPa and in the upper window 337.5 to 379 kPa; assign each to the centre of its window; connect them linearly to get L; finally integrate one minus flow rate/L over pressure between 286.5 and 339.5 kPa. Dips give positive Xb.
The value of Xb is 2.7 kPa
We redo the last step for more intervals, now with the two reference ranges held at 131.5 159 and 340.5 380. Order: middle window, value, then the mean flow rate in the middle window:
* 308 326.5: 2.4 kPa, 20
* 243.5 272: 2.5 kPa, 20.5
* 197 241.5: 2.9 kPa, 20.7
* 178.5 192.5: -0.2 kPa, 22.1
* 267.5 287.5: 1.5 kPa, 21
